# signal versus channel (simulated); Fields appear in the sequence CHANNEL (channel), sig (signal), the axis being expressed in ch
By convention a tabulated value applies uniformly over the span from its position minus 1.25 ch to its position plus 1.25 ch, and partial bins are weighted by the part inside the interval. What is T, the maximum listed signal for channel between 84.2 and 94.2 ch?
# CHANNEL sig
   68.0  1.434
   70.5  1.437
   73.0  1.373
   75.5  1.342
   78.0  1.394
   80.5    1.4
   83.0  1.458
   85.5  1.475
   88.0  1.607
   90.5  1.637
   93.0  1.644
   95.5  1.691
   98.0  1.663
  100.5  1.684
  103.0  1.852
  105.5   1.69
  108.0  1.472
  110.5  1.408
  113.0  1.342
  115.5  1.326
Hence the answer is 1.644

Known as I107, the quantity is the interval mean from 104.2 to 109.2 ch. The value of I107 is 1.58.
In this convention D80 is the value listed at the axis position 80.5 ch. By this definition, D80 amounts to 1.4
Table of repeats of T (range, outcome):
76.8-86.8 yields 1.475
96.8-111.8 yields 1.852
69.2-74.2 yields 1.437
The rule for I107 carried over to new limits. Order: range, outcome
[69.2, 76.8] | 1.38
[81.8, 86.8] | 1.47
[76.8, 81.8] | 1.4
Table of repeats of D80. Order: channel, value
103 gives 1.852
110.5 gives 1.408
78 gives 1.394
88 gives 1.607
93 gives 1.644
